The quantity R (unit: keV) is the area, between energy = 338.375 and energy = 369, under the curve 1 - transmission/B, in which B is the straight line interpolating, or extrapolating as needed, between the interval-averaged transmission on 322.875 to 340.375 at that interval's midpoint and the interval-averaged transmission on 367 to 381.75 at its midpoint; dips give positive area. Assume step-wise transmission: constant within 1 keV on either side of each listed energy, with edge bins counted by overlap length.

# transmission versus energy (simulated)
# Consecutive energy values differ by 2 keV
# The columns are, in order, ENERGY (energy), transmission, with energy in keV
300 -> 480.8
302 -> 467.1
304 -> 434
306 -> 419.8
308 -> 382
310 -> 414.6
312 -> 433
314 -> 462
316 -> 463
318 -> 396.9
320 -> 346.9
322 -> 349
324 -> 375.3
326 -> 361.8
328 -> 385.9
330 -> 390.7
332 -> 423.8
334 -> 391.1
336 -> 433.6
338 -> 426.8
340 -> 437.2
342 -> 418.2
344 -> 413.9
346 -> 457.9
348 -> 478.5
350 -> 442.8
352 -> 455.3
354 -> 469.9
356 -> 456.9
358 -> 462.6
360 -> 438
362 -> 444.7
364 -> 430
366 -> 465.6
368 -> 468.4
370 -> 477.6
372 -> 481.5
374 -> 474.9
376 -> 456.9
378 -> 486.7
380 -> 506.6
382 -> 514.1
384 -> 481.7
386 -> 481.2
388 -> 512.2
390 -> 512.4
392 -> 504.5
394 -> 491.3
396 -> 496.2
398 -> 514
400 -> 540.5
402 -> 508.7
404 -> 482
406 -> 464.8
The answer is -0.5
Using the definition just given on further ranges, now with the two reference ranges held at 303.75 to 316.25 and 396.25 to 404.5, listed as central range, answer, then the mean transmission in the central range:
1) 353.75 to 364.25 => 0.5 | 450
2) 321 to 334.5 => 1.9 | 382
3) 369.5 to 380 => 0.2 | 478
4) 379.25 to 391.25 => -0.1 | 501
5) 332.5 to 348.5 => 0.9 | 430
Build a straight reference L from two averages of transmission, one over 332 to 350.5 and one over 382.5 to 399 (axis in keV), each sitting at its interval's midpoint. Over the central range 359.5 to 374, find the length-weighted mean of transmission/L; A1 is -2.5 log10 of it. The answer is 0.02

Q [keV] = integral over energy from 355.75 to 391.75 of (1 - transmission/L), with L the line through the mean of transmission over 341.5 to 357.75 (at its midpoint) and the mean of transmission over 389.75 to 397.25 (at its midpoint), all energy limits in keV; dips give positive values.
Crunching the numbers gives 0.2 keV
